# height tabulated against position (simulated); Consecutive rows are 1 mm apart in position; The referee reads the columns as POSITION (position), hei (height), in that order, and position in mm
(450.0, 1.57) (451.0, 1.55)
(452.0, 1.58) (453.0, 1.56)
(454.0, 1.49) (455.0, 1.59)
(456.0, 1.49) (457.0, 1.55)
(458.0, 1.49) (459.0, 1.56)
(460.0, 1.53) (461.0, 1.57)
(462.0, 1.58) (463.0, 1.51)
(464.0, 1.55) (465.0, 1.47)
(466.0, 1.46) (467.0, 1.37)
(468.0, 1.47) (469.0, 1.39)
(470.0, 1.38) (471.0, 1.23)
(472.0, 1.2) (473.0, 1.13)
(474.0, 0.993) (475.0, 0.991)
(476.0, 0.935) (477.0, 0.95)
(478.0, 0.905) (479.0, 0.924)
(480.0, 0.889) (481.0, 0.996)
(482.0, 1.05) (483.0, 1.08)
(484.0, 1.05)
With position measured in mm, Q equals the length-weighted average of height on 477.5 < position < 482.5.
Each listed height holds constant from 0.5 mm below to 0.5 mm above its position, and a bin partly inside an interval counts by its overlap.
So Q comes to 0.953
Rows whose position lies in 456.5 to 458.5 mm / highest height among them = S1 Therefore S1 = 1.55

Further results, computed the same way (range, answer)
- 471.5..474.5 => 1.2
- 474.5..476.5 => 0.991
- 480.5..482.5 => 1.05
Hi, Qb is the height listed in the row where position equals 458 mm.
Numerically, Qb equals 1.49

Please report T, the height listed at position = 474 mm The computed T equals 0.993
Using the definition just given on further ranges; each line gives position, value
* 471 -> 1.23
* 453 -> 1.56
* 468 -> 1.47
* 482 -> 1.05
